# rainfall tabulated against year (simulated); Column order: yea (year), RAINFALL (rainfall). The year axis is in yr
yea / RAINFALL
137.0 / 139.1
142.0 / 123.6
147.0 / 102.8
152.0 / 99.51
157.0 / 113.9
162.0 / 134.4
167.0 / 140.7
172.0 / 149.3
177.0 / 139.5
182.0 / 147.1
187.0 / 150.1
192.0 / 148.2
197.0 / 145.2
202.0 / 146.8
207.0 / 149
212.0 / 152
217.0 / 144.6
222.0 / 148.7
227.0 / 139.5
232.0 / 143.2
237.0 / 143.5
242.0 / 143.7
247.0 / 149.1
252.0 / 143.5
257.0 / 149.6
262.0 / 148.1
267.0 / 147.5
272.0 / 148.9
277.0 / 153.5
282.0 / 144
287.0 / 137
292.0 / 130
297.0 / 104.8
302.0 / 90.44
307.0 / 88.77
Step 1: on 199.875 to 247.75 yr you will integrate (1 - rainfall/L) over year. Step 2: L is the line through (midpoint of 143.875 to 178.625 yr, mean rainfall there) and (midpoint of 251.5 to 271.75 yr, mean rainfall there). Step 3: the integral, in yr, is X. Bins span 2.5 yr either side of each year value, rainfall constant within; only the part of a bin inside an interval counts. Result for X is -2.3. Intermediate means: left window 125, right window 148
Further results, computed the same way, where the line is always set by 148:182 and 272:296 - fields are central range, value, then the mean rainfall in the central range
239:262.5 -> -1.67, 147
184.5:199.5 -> -1.81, 148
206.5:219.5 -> -1.44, 148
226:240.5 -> -0.75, 142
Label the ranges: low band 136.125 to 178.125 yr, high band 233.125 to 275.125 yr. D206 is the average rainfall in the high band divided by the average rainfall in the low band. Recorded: 1.16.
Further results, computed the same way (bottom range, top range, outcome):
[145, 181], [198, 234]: 1.15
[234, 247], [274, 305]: 0.87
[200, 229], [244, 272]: 1.00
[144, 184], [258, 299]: 1.09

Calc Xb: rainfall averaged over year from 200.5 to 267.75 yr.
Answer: 146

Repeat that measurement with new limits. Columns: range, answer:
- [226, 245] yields 143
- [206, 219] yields 149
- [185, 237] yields 147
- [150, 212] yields 139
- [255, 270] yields 148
